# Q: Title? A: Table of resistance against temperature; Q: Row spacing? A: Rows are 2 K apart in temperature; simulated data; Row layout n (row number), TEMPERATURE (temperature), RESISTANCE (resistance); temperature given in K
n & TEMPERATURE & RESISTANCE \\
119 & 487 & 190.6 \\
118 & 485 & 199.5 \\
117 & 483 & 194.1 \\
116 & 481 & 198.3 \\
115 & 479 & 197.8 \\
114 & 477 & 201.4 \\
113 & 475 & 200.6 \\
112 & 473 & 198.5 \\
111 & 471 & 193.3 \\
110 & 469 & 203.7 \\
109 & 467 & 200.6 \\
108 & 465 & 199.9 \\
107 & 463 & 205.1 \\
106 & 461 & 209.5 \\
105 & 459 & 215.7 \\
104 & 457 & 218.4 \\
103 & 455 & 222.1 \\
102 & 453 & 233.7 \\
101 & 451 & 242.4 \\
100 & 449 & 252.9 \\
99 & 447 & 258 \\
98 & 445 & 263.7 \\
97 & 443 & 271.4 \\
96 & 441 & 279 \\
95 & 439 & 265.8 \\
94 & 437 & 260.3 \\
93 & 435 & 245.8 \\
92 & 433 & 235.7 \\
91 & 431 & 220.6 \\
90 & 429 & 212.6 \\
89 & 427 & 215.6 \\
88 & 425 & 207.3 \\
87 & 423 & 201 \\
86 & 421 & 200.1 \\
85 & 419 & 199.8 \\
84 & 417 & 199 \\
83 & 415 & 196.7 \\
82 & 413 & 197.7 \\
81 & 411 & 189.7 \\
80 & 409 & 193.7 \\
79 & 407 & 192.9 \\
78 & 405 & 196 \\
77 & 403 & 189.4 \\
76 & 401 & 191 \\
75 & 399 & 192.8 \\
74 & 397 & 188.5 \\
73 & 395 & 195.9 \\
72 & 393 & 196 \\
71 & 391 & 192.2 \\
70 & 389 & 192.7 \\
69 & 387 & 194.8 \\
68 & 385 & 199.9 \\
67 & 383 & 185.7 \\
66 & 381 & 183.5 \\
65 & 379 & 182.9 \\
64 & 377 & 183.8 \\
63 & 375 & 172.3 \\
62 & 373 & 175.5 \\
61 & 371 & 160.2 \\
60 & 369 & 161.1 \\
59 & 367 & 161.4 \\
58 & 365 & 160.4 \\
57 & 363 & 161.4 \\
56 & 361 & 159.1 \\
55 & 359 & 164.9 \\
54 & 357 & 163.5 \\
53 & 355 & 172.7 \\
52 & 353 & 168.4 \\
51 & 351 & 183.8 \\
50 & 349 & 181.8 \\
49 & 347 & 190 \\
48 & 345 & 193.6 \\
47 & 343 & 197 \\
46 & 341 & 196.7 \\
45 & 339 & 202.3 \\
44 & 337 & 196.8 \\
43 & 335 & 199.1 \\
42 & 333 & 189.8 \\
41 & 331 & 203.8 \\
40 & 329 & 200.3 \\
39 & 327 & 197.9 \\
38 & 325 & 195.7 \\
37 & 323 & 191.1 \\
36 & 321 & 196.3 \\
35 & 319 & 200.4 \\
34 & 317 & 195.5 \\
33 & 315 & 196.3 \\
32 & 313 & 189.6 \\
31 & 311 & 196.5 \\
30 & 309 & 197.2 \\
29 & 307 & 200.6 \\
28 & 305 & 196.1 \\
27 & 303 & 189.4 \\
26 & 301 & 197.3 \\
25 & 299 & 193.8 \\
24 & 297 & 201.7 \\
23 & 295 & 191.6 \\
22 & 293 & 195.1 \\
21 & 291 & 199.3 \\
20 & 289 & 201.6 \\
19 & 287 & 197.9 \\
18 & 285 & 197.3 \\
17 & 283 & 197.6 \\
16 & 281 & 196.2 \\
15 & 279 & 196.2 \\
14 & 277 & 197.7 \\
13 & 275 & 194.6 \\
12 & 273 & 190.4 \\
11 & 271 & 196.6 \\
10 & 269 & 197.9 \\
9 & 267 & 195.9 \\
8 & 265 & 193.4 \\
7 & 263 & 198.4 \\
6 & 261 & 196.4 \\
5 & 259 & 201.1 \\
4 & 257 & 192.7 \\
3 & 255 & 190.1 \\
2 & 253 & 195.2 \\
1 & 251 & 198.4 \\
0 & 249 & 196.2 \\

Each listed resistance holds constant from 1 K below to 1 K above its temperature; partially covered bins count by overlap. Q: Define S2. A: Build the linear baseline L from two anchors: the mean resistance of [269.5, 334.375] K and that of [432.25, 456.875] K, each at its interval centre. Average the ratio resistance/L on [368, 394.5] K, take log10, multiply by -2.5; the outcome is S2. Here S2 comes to 0.23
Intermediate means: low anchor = 196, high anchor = 252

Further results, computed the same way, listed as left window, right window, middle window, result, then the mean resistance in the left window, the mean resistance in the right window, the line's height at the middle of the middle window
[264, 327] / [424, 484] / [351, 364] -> 0.24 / 196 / 224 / 207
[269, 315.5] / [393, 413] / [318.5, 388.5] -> 0.06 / 196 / 193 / 194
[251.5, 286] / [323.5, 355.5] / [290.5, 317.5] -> -0.01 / 196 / 192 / 194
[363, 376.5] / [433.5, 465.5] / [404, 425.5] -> 0.06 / 166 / 241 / 208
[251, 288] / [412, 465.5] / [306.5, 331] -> 0.05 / 196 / 227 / 205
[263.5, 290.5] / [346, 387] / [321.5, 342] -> -0.08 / 196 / 174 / 183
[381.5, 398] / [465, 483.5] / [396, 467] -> -0.12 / 193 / 199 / 196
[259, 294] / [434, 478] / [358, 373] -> 0.30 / 197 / 229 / 213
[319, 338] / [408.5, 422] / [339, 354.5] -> 0.05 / 197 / 197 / 197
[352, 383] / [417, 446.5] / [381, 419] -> 0.04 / 169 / 233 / 202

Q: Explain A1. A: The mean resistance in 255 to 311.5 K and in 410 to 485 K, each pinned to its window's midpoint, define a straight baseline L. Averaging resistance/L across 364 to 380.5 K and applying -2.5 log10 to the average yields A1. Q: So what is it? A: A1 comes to 0.22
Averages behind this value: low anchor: 196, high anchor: 219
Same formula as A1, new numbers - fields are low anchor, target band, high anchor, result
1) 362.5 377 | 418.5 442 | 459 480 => -0.216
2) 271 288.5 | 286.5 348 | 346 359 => -0.062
